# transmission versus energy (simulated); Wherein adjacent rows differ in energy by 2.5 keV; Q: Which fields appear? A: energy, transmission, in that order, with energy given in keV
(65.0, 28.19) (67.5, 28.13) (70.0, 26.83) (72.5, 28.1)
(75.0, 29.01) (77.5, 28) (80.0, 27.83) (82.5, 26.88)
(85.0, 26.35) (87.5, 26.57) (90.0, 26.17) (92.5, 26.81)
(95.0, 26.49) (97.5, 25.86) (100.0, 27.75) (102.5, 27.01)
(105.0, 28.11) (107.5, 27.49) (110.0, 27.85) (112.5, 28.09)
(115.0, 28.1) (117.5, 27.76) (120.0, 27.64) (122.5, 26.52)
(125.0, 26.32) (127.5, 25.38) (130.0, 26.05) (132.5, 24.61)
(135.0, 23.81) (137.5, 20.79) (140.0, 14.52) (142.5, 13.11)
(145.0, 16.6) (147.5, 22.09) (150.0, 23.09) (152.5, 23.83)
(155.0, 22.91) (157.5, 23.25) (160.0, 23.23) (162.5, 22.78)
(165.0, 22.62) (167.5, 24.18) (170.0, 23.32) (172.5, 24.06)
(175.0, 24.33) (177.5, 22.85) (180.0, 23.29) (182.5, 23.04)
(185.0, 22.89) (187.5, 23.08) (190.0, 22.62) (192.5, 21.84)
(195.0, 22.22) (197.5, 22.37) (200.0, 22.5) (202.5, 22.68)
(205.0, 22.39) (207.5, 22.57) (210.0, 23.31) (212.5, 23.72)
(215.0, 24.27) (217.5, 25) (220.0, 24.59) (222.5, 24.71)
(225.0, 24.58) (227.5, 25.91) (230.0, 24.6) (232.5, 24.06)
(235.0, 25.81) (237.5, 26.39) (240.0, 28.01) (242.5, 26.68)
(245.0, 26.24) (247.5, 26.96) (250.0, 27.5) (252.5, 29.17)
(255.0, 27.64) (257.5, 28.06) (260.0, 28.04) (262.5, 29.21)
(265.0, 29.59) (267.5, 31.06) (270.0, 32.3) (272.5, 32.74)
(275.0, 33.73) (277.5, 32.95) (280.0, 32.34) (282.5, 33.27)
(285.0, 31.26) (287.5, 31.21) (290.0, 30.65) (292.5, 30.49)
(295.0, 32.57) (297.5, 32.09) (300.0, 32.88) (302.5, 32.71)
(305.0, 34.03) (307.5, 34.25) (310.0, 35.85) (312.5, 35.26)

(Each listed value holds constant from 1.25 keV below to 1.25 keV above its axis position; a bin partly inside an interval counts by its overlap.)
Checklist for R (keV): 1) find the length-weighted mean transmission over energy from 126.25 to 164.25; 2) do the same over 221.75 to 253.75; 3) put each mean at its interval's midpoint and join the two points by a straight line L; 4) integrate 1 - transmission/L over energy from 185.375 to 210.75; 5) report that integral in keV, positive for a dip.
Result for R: 1.8 keV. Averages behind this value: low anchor 21.7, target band 22.6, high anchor 26.2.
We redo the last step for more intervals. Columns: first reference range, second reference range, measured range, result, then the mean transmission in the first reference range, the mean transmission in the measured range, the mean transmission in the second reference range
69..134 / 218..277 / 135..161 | 6.5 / 27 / 20.5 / 27.8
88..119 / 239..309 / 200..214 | 3.1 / 27.3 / 22.9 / 30.7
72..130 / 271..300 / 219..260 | 6.0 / 27.2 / 26.4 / 32.2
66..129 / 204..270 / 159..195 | 4.8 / 27.2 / 23.1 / 26.3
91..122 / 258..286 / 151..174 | 4.3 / 27.4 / 23.4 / 31.4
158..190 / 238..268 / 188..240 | 3.7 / 23.3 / 23.9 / 28.1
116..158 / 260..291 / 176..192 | 1.8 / 22.9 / 22.9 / 31.6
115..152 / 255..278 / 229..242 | 1.3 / 22.9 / 25.8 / 30.6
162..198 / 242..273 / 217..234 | 1.1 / 23.1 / 24.8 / 28.8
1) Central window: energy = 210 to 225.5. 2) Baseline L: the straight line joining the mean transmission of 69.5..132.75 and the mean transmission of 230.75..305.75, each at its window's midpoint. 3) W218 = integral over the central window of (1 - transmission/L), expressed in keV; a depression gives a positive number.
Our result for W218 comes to 2.50 keV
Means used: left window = 27.1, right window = 29.9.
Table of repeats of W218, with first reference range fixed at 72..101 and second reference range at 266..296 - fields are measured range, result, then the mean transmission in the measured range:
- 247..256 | 1.0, 27.9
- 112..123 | 0.1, 27.7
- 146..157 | 2.3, 22.9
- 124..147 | 5.8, 21.2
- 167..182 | 2.9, 23.6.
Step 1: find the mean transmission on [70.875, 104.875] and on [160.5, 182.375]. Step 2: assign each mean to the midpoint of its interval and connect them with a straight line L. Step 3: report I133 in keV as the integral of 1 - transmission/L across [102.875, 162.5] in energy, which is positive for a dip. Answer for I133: 2.89 keV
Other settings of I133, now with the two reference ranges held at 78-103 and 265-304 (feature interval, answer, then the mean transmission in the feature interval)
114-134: 0.9 keV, 26.5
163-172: 1.7 keV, 23.4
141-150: 3.3 keV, 18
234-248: 1.9 keV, 26.7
